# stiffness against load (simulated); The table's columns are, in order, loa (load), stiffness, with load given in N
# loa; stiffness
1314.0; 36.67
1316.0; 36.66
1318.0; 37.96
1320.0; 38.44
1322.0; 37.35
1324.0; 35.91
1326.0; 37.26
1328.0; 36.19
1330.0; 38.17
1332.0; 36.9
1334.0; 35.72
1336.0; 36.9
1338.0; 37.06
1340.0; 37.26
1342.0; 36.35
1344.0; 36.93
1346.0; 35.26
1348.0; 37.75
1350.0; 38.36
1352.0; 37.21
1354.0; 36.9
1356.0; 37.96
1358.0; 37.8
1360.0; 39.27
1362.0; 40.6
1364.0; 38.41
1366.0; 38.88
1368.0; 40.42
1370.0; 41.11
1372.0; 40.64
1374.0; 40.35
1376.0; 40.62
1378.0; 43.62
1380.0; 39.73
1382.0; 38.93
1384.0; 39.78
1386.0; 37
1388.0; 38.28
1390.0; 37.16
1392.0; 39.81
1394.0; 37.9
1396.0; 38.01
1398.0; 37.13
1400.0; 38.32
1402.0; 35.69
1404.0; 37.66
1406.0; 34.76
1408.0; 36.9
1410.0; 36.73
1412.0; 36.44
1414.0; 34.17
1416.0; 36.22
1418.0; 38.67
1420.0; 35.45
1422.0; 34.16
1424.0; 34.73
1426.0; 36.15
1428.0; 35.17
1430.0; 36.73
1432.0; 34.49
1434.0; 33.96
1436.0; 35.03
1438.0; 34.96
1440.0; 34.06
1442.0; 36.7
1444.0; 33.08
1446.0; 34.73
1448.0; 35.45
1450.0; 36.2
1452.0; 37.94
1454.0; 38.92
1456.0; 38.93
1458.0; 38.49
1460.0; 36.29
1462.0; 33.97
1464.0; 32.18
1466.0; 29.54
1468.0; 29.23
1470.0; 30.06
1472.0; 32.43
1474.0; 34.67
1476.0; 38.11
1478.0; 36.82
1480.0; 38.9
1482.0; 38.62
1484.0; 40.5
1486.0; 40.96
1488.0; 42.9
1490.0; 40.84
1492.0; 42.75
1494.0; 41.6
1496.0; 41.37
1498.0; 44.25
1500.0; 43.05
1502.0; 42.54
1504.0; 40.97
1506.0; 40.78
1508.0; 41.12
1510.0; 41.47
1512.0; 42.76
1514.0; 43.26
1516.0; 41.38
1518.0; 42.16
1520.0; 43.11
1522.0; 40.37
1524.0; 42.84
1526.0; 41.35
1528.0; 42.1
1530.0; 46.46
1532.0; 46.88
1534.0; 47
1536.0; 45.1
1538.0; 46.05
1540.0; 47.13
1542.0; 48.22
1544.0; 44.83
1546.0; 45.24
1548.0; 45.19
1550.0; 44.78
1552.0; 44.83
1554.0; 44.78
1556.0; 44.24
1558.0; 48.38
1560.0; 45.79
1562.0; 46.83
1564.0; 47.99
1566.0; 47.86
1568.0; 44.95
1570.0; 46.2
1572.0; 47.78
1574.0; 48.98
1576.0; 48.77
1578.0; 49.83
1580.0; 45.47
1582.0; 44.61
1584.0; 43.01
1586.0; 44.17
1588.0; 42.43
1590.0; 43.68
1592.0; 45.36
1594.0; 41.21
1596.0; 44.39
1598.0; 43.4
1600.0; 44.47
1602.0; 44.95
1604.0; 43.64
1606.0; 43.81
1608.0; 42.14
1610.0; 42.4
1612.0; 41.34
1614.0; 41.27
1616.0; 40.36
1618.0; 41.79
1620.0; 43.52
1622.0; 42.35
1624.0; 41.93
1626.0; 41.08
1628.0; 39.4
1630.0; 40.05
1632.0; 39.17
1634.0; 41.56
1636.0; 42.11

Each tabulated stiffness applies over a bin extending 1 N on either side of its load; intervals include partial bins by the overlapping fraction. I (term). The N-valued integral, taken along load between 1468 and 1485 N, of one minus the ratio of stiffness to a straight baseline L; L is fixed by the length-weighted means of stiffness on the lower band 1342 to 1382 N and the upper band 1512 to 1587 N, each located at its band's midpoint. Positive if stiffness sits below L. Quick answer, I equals 2.8 N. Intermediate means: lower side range 39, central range 35.9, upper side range 45.3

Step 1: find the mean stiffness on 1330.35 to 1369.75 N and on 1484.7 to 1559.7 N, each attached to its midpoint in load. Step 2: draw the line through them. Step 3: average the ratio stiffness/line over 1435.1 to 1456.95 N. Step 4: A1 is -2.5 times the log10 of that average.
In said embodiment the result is 0.14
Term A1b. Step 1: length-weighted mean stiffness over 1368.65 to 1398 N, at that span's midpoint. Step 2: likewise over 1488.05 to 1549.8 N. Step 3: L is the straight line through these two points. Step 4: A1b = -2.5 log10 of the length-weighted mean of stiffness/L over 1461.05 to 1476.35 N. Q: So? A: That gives 0.28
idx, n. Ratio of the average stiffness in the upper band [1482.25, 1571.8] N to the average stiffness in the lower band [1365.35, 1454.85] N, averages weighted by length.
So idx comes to 1.18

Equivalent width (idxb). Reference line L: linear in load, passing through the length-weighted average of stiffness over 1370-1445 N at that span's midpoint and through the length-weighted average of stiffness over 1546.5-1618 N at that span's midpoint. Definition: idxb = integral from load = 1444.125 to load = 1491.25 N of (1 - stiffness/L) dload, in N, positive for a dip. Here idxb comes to 4.02 N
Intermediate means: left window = 37.1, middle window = 36.3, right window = 44.8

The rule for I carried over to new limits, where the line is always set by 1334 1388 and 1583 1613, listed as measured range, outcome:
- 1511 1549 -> -2.07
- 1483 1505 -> -0.38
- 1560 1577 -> -1.81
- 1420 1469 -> 6.35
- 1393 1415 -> 1.54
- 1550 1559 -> -0.63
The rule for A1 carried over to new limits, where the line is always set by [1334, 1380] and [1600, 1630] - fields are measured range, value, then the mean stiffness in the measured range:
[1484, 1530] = -0.04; 42.1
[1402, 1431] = 0.10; 36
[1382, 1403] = 0.03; 38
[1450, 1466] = 0.11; 36.2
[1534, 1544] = -0.13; 46.5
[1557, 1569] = -0.14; 47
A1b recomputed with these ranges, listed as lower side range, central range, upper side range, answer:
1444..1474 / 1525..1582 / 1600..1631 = -0.180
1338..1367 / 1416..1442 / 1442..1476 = 0.005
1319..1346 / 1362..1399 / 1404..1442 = -0.091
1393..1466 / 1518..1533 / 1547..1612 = -0.036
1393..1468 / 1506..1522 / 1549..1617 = -0.033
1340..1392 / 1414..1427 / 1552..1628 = 0.125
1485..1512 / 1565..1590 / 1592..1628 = -0.091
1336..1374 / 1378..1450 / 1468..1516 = 0.070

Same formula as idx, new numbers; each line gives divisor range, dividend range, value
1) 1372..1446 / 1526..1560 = 1.23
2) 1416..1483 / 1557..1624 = 1.26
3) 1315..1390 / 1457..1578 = 1.10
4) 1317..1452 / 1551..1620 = 1.20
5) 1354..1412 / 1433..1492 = 0.94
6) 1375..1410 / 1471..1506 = 1.05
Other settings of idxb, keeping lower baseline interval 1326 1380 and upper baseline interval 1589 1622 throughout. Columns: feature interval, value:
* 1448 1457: 0.5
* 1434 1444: 1.3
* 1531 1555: -2.3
